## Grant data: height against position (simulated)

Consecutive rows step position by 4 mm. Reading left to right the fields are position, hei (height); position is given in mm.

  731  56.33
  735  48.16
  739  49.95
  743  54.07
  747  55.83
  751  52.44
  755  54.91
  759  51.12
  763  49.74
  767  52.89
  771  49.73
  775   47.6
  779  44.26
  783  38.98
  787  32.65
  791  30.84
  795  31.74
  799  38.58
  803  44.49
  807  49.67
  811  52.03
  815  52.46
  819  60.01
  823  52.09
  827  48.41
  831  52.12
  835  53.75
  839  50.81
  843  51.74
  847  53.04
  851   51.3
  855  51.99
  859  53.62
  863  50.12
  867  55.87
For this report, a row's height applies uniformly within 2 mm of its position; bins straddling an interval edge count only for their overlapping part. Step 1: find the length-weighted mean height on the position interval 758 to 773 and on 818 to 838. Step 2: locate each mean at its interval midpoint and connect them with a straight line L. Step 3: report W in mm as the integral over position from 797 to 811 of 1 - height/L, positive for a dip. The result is 1.8 mm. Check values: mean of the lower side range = 50.9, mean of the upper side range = 52.8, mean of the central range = 45.4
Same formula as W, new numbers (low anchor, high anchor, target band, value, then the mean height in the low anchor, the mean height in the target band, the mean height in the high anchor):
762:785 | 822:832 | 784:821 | 4.26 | 47.1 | 43.5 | 50.6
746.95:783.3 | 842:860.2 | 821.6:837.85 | 0.06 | 49.9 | 51.5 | 52.3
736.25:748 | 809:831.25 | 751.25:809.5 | 9.28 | 52.7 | 44.4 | 52.9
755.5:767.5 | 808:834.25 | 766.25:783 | 1.50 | 51.5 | 47.2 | 52.8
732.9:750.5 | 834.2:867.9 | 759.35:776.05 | 0.60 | 52.1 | 50.2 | 52.3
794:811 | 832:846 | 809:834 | -2.74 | 43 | 52.9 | 52.2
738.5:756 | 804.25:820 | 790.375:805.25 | 4.43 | 53.7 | 37.2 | 52.7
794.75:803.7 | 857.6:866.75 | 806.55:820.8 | -4.10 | 38.6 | 53.9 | 52.5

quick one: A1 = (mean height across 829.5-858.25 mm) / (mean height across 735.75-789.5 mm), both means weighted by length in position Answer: 1.07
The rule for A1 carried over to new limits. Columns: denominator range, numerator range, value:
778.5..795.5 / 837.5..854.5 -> 1.47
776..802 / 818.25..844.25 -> 1.42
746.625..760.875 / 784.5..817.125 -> 0.78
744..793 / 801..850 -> 1.10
